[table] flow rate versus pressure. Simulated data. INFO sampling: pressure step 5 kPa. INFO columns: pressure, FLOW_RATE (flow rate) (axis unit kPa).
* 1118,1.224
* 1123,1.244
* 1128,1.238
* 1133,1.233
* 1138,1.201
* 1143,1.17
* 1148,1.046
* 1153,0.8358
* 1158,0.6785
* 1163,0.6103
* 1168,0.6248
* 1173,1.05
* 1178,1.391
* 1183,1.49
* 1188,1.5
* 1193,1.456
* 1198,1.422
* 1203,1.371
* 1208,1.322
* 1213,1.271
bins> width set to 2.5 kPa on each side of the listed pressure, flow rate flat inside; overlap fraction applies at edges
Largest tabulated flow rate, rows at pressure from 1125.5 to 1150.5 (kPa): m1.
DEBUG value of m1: 1.238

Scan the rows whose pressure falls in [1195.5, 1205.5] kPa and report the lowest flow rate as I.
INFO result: 1.371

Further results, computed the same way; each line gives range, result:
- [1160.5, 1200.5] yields 0.6103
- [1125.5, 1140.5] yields 1.201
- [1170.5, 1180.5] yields 1.05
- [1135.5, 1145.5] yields 1.17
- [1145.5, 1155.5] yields 0.8358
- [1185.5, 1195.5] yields 1.456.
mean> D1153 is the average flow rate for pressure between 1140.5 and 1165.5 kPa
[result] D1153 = 0.868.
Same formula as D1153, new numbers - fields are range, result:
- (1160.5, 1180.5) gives 0.919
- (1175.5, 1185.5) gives 1.44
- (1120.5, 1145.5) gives 1.22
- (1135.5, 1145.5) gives 1.19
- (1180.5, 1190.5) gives 1.49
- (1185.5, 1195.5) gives 1.48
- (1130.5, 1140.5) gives 1.22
